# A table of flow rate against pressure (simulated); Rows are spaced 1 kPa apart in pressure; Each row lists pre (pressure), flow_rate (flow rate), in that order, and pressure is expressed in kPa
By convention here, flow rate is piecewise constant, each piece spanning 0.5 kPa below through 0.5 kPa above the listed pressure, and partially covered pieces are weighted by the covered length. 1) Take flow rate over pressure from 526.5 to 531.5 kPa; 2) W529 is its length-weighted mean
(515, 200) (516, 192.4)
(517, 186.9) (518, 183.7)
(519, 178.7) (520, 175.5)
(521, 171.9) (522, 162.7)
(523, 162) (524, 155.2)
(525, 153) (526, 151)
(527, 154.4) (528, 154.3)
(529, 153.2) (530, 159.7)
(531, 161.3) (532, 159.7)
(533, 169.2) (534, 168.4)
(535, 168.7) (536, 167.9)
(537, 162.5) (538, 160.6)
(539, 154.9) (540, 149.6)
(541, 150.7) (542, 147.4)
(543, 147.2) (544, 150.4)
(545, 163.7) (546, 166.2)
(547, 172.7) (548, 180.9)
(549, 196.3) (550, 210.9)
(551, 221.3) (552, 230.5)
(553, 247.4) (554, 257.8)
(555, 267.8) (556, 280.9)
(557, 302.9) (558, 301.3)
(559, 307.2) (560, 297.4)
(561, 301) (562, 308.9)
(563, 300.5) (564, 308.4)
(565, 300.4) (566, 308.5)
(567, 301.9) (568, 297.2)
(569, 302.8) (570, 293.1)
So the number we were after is 157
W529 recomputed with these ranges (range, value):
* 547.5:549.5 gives 189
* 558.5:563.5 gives 303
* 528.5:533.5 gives 161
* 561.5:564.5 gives 306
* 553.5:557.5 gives 277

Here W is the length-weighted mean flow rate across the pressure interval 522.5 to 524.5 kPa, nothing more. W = 159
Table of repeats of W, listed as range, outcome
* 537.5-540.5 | 155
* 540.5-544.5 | 149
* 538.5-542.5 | 151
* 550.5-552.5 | 226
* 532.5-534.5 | 169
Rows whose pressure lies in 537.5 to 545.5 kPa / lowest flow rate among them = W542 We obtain 147.2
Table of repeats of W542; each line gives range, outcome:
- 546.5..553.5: 172.7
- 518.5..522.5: 162.7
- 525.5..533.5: 151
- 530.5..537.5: 159.7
